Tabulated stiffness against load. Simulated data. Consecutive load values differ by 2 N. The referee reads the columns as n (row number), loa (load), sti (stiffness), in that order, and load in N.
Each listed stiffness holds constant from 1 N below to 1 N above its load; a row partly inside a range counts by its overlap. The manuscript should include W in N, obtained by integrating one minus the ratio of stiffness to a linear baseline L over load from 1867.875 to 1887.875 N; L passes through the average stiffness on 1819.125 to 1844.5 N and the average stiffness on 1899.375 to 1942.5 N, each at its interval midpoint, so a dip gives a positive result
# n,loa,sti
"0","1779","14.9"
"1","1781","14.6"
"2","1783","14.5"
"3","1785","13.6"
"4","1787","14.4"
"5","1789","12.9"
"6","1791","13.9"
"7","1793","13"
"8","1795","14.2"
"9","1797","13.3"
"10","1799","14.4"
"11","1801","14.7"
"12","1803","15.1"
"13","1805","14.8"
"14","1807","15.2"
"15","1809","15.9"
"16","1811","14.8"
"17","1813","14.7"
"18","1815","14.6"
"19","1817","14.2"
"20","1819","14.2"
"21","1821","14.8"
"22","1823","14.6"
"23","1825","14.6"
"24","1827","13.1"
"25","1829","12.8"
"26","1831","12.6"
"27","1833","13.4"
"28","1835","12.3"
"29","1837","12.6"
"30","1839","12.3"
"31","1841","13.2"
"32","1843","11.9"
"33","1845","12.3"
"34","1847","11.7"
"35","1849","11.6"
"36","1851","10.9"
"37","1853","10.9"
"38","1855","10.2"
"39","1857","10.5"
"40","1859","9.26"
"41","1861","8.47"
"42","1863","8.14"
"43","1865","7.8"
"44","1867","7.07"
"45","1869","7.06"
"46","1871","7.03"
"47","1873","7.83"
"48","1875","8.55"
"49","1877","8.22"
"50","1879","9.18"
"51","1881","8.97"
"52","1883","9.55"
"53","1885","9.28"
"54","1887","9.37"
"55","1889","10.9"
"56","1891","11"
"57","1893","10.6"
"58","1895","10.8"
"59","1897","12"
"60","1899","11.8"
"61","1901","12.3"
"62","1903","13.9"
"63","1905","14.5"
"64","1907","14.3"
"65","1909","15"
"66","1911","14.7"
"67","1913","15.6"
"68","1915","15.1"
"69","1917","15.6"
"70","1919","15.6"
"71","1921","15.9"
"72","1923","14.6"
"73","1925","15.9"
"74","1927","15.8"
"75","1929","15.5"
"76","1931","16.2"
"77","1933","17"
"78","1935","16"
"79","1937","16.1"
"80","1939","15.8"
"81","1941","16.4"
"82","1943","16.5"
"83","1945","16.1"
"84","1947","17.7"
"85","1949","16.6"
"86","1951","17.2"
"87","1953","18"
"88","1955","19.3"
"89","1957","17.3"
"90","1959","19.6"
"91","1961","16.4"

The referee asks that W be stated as 8.1 N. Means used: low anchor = 13.2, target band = 8.49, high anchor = 15.3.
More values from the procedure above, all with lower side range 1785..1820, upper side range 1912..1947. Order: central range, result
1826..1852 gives 4.28 N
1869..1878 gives 4.38 N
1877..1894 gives 6.21 N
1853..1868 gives 6.12 N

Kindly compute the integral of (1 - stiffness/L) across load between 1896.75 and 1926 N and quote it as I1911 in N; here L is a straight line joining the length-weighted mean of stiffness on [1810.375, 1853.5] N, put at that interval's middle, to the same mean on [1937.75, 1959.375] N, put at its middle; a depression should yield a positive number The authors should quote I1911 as 2.6 N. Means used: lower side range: 13.1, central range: 14.5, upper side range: 17.2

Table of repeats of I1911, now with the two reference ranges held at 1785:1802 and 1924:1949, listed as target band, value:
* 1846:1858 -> 3.1 N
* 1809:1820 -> -0.3 N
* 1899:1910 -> 1.3 N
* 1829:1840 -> 1.4 N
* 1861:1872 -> 5.5 N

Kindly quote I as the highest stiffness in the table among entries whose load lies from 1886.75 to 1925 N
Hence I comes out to 15.9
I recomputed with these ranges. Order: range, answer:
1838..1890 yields 13.2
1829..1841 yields 13.4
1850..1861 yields 10.9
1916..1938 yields 17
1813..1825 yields 14.8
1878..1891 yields 11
